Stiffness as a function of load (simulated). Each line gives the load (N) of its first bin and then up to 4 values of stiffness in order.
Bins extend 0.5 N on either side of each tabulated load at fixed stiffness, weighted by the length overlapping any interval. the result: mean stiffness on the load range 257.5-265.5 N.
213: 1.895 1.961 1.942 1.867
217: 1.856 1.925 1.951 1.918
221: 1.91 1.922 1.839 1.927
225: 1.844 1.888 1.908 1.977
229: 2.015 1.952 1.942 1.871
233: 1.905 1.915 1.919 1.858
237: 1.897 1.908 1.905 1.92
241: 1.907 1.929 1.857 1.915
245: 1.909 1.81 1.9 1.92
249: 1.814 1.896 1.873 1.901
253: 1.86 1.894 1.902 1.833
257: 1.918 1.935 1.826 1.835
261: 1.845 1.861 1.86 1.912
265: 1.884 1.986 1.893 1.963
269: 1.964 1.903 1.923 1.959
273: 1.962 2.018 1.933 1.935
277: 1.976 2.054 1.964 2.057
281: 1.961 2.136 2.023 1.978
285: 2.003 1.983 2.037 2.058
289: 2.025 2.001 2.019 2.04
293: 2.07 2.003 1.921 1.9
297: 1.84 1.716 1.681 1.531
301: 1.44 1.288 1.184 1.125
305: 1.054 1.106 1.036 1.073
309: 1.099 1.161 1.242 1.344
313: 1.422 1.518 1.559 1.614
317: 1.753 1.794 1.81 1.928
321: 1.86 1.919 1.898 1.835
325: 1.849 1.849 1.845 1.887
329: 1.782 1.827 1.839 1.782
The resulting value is 1.87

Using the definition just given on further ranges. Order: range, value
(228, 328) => 1.81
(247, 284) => 1.93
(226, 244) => 1.92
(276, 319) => 1.69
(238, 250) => 1.89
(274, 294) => 2.01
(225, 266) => 1.89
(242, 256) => 1.88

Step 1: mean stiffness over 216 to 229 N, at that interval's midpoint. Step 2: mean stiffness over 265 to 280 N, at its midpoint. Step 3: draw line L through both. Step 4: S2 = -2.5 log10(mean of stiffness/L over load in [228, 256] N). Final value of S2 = 0.02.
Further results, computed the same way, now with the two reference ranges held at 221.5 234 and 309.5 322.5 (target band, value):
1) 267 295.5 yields -0.15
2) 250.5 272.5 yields -0.06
